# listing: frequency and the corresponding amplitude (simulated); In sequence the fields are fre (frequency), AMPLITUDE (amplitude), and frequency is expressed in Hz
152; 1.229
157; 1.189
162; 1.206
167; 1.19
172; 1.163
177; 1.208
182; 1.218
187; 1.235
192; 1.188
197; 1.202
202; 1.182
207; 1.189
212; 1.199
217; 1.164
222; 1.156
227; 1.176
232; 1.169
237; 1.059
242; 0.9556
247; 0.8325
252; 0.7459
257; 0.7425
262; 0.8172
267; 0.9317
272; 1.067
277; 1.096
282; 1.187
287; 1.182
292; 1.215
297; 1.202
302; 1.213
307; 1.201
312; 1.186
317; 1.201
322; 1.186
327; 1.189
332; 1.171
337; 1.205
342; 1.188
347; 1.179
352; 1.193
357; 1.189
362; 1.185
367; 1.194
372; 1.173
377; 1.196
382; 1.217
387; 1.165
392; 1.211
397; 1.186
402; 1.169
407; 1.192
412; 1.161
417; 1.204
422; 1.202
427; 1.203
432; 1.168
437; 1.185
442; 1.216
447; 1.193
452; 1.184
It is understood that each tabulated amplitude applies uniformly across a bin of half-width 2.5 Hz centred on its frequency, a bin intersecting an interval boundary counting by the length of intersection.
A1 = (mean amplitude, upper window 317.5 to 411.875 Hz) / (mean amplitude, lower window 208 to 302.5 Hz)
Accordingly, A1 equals 1.12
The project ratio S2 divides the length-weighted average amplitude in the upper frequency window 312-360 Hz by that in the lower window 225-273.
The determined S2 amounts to 1.3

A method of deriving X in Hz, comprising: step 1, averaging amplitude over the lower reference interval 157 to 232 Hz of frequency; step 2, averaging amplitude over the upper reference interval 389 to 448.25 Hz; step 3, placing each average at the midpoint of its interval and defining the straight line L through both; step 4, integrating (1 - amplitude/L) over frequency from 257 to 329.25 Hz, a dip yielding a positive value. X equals 4.3 Hz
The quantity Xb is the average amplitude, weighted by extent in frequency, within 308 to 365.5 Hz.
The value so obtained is 1.19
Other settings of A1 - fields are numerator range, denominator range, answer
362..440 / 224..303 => 1.15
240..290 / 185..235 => 0.81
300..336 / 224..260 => 1.25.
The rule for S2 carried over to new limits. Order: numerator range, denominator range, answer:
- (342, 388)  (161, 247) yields 1.03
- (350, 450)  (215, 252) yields 1.13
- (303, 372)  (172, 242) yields 1.02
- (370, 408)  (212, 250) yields 1.10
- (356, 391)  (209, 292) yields 1.15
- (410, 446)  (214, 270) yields 1.22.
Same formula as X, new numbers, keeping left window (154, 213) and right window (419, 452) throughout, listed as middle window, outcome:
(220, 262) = 8.04 Hz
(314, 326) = 0.03 Hz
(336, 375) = 0.24 Hz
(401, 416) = 0.21 Hz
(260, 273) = 2.91 Hz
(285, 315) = -0.11 Hz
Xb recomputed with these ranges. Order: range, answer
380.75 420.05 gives 1.19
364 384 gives 1.19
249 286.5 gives 0.952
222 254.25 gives 1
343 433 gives 1.19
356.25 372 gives 1.19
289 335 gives 1.2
